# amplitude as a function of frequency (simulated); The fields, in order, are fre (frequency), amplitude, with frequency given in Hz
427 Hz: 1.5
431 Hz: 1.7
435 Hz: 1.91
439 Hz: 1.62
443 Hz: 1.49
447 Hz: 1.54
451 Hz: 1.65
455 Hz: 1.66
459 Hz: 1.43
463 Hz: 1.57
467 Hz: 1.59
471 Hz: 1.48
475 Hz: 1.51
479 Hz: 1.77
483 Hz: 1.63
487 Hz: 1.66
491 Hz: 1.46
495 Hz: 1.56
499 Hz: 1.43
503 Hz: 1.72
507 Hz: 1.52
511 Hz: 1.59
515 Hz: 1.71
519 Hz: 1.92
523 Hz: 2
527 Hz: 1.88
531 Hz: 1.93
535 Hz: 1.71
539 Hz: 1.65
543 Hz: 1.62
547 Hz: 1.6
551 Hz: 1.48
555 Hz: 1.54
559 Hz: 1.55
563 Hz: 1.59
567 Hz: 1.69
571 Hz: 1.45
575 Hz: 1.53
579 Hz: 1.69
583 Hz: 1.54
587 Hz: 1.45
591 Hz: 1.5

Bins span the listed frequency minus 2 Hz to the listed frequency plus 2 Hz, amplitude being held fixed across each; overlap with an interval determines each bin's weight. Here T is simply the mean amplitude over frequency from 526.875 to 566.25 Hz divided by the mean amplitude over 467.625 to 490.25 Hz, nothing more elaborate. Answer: 1.03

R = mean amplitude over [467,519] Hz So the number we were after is 1.6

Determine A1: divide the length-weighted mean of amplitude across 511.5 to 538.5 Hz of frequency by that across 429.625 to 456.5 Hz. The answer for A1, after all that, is 1.11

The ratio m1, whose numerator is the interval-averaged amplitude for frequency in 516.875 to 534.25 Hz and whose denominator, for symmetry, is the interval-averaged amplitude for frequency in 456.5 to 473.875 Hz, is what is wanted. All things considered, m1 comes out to 1.26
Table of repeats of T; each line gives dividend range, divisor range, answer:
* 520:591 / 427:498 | 1.03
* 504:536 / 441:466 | 1.14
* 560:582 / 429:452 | 0.96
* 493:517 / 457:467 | 1.05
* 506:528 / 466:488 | 1.11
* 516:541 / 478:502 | 1.16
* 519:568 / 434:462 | 1.06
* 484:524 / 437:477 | 1.06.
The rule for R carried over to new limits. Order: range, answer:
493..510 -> 1.56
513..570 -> 1.7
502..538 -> 1.77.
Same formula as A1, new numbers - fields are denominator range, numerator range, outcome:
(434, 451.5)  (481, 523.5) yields 1.01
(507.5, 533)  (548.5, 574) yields 0.85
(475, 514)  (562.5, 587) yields 0.99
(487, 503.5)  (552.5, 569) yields 1.03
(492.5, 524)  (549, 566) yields 0.93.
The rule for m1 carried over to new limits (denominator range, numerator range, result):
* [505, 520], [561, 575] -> 0.94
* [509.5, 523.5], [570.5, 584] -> 0.87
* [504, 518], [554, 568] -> 0.97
